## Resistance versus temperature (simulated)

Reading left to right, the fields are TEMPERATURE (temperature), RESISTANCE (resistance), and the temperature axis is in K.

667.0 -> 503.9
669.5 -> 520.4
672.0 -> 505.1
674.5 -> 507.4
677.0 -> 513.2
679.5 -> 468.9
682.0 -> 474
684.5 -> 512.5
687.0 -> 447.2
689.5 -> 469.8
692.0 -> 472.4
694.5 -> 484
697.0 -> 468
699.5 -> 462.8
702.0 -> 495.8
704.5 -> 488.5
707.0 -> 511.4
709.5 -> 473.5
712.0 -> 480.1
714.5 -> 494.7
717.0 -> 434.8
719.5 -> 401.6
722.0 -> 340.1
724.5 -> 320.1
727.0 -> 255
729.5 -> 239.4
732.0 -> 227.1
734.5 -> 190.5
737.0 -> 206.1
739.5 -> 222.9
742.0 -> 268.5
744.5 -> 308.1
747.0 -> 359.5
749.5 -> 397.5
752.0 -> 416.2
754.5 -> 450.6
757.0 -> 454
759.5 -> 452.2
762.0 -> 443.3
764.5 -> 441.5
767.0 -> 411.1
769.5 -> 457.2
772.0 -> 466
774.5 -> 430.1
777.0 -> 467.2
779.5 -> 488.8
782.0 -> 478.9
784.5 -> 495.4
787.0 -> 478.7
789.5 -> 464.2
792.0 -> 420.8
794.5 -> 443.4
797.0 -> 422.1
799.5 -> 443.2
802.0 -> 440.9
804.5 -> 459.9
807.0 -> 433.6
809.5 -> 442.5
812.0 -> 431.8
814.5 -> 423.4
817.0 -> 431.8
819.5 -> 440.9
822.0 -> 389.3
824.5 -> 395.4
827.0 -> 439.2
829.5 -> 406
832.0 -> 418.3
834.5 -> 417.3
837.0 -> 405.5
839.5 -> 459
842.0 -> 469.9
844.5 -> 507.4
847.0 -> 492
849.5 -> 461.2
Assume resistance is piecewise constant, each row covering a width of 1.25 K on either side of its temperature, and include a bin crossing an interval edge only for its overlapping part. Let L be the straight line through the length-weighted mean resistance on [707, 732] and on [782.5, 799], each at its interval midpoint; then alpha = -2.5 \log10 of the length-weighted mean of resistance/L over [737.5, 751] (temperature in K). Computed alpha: 0.31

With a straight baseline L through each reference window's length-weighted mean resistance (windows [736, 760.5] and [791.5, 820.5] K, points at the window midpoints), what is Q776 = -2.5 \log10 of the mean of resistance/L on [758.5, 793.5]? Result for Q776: -0.16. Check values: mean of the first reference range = 354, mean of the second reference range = 437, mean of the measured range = 457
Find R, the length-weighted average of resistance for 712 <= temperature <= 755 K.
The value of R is 328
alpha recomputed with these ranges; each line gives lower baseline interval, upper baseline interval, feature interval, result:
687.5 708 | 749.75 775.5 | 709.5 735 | 0.31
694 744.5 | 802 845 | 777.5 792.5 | -0.16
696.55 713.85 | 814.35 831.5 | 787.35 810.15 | -0.03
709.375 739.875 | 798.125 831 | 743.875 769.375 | -0.15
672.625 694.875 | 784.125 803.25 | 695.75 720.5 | 0.01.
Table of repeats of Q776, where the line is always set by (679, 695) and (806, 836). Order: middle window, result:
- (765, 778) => -0.01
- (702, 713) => -0.05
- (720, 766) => 0.33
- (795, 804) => -0.02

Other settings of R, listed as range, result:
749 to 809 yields 449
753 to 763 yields 449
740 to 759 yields 376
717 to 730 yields 327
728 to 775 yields 358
